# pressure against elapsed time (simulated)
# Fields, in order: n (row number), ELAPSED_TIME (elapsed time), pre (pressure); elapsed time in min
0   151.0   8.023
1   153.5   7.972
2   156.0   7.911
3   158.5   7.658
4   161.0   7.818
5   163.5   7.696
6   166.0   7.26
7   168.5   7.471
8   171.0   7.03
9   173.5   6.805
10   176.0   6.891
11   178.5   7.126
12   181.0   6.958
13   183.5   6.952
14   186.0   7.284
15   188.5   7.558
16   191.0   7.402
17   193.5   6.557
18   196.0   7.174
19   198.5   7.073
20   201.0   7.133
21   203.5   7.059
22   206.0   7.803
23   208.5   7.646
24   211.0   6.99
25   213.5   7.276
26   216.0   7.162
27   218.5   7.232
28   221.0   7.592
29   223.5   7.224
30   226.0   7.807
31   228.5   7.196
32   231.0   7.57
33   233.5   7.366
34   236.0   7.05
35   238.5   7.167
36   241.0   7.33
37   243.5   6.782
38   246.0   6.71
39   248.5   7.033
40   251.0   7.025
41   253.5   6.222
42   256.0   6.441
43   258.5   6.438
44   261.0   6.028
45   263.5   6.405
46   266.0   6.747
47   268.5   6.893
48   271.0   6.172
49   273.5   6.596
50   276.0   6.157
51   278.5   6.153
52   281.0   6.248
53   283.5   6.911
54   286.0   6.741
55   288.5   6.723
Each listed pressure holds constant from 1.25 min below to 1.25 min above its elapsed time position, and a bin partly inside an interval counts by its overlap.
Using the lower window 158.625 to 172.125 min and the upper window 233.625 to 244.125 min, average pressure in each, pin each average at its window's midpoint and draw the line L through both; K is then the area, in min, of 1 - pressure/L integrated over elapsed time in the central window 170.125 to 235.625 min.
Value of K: 0.6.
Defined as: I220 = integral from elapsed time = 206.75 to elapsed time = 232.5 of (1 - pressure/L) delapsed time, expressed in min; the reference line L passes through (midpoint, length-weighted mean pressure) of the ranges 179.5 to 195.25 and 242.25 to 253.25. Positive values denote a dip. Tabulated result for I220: -1.5 min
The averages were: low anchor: 7.12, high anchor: 6.83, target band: 7.38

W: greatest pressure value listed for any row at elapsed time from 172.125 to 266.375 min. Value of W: 7.807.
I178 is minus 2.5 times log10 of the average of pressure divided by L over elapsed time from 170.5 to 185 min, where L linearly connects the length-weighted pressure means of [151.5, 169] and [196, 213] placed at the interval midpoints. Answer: 0.09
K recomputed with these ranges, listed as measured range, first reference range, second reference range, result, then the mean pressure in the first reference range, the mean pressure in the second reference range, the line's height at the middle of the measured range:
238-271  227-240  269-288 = 1.0 min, 7.28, 6.46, 6.9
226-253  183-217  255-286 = -1.4 min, 7.23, 6.44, 6.79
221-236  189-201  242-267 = -1.3 min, 7.09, 6.59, 6.81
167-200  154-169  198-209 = 1.7 min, 7.66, 7.34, 7.49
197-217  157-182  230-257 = -0.4 min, 7.28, 6.97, 7.12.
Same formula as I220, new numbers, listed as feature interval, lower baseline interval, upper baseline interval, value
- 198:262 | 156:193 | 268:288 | -2.2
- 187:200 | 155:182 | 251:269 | -0.1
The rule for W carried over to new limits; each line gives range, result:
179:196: 7.558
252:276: 6.893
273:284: 6.911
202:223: 7.803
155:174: 7.911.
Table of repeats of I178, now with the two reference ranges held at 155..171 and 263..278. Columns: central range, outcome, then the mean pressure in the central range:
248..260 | 0.010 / 6.59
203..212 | -0.042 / 7.41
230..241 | -0.069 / 7.29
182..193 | 0.014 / 7.24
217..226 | -0.064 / 7.41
